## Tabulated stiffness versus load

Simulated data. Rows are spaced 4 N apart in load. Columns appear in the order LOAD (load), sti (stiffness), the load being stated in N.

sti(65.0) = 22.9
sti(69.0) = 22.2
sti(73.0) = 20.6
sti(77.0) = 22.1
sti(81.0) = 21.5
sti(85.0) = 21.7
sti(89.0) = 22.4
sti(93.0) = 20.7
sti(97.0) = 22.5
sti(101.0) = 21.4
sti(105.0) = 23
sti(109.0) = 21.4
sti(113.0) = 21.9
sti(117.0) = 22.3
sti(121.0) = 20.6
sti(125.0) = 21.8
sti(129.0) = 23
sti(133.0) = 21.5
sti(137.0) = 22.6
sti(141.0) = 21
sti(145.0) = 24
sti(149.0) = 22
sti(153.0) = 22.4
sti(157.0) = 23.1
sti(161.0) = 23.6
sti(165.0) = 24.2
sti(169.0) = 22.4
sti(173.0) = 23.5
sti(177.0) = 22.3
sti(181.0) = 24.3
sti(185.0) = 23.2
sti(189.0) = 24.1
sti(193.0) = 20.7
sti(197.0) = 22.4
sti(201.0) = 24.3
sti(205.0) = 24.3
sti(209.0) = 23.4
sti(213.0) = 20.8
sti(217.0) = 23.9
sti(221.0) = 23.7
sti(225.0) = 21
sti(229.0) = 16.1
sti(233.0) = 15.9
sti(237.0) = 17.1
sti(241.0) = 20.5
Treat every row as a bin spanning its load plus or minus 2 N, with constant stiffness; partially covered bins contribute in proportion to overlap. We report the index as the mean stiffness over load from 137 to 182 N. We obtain 22.9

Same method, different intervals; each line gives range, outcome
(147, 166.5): 23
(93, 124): 21.8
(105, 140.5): 21.9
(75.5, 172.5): 22.2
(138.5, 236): 22.3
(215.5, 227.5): 22.5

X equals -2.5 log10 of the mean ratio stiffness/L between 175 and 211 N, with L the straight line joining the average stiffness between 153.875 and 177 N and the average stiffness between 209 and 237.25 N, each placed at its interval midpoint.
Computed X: -0.07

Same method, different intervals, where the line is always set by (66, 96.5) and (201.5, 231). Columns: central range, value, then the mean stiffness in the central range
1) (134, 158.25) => -0.03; 22.5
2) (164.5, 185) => -0.07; 23.3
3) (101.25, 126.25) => 0.00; 21.8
